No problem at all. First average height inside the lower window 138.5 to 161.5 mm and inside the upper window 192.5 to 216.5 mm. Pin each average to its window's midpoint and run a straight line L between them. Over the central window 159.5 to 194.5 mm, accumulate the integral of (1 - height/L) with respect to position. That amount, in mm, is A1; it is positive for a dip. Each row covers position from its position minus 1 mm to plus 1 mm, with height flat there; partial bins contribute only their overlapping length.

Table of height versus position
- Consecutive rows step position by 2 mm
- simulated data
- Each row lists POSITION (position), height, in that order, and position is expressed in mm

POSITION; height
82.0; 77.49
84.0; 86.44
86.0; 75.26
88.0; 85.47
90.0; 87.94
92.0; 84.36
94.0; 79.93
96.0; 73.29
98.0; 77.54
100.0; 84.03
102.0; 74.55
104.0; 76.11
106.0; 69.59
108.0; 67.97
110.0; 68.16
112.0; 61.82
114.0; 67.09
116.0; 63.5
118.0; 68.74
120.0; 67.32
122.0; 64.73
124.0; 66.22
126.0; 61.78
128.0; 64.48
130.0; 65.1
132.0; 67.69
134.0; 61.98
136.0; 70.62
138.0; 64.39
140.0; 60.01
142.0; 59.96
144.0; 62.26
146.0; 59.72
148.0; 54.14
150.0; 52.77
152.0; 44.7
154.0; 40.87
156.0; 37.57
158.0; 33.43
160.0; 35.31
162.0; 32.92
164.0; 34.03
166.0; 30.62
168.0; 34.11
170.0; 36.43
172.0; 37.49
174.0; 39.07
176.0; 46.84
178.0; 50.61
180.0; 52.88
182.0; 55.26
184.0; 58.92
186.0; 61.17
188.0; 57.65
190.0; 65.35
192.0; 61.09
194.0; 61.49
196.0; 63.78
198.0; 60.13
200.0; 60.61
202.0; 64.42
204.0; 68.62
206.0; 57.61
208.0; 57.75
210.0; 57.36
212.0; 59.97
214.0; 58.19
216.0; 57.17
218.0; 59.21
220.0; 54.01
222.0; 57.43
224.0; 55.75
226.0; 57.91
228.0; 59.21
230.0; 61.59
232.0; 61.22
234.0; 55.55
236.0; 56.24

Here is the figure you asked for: 5.08 mm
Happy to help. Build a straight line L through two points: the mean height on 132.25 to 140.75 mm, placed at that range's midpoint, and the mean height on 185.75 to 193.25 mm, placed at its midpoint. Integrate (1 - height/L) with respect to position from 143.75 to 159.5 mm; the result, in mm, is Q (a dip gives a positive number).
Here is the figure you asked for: 4.12 mm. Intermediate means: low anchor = 64.7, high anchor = 61.3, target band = 47.1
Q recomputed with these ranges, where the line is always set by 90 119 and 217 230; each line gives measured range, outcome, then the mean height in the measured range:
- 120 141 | 1.48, 64.8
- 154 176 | 9.89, 35.9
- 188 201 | -0.07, 61.7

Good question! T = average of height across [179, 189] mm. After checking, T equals 57.2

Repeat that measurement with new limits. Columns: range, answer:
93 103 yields 77.9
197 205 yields 63.4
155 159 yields 35.5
